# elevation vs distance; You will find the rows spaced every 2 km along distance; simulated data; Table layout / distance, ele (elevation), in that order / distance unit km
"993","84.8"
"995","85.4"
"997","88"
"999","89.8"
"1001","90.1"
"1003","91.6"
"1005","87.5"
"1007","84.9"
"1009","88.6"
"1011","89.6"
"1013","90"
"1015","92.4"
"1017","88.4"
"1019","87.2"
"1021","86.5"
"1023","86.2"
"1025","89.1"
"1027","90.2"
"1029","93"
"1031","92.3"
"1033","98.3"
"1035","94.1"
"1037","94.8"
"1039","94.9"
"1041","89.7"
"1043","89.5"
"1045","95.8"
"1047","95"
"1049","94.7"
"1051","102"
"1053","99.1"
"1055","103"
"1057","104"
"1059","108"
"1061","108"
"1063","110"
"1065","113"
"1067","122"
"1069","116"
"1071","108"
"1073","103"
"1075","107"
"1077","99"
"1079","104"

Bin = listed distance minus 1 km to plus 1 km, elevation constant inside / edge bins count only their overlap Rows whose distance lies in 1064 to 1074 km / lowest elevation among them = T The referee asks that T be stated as 103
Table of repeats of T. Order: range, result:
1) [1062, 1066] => 110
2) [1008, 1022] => 86.5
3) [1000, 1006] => 87.5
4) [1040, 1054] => 89.5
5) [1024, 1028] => 89.1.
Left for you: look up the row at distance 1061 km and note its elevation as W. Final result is 108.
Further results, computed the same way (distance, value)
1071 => 108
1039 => 94.9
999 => 89.8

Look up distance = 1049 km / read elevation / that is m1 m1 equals 94.7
